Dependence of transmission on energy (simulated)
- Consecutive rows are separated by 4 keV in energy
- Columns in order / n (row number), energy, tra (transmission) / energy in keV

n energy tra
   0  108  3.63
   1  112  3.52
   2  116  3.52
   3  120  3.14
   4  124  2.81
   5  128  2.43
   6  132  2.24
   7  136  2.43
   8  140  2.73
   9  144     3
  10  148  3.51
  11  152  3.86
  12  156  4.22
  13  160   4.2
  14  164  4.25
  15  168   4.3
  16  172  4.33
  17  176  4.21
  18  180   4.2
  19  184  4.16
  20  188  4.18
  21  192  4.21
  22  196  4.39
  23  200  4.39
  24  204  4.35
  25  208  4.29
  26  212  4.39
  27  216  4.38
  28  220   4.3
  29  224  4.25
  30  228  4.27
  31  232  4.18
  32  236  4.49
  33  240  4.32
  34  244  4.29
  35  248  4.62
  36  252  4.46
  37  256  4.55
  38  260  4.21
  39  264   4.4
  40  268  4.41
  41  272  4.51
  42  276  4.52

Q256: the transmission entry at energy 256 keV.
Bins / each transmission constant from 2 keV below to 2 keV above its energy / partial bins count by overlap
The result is 4.55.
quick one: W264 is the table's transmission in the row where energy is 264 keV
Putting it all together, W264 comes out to 4.4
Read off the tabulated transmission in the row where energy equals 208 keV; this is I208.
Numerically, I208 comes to 4.29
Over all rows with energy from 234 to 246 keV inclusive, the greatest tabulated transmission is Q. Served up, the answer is 4.49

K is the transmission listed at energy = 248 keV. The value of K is 4.62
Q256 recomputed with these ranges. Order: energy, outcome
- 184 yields 4.16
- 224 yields 4.25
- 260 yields 4.21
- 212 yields 4.39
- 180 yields 4.2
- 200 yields 4.39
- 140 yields 2.73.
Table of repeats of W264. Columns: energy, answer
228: 4.27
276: 4.52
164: 4.25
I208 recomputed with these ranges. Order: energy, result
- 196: 4.39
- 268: 4.41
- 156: 4.22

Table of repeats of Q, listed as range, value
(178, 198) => 4.39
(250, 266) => 4.55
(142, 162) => 4.22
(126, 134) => 2.43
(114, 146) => 3.52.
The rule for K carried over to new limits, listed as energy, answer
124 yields 2.81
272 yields 4.51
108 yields 3.63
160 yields 4.2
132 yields 2.24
